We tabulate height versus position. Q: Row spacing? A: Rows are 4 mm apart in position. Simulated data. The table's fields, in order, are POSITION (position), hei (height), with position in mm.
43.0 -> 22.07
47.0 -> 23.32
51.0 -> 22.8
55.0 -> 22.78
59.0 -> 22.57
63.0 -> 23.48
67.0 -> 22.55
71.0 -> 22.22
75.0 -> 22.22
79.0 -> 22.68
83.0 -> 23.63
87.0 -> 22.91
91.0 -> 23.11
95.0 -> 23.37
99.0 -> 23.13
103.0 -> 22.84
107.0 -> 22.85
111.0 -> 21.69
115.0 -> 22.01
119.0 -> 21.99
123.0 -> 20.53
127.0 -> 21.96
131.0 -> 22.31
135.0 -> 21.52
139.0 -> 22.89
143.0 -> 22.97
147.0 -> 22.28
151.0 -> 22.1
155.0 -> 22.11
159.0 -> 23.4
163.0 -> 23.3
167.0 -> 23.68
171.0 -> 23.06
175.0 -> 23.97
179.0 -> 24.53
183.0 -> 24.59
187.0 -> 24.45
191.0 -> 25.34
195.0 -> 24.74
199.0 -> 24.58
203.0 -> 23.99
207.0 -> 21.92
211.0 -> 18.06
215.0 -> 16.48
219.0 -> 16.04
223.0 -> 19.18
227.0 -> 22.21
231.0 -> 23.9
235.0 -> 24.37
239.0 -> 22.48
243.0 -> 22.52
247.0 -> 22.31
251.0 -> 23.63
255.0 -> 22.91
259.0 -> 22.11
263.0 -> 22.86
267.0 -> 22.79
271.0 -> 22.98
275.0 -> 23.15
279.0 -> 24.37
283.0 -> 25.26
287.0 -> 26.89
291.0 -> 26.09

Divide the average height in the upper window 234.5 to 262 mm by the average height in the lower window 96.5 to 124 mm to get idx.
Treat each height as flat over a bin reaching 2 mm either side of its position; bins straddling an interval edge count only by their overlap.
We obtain 1.03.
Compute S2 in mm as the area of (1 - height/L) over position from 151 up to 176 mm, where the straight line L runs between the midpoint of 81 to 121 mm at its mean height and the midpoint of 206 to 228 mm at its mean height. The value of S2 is -3.1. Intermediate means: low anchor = 22.8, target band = 23.1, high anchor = 18.7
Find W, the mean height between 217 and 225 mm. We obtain 17.6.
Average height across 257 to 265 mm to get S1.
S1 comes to 22.5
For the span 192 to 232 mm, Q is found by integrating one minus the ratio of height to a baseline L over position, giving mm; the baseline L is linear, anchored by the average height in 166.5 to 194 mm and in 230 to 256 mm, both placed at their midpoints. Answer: 4.3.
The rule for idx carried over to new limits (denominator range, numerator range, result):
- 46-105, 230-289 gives 1.03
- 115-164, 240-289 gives 1.05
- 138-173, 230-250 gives 1.01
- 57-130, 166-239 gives 1.00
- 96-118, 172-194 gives 1.09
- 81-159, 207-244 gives 0.92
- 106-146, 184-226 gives 0.98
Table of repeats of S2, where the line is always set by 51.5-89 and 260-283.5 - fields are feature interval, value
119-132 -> 0.8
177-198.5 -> -1.5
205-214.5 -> 1.5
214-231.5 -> 2.9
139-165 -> 0.4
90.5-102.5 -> -0.2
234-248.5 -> 0.3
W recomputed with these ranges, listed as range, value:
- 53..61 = 22.7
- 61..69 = 23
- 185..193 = 24.9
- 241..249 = 22.4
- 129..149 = 22.4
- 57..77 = 22.6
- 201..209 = 23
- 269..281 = 23.5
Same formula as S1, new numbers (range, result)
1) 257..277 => 22.8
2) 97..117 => 22.5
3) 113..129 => 21.6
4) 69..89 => 22.7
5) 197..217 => 21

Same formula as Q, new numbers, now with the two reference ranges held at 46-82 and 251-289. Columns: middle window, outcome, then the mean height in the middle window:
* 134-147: 0.3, 22.5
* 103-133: 1.3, 22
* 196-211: 0.3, 22.9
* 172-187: -0.6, 24.3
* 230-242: 0.0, 23.5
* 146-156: 0.4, 22.2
